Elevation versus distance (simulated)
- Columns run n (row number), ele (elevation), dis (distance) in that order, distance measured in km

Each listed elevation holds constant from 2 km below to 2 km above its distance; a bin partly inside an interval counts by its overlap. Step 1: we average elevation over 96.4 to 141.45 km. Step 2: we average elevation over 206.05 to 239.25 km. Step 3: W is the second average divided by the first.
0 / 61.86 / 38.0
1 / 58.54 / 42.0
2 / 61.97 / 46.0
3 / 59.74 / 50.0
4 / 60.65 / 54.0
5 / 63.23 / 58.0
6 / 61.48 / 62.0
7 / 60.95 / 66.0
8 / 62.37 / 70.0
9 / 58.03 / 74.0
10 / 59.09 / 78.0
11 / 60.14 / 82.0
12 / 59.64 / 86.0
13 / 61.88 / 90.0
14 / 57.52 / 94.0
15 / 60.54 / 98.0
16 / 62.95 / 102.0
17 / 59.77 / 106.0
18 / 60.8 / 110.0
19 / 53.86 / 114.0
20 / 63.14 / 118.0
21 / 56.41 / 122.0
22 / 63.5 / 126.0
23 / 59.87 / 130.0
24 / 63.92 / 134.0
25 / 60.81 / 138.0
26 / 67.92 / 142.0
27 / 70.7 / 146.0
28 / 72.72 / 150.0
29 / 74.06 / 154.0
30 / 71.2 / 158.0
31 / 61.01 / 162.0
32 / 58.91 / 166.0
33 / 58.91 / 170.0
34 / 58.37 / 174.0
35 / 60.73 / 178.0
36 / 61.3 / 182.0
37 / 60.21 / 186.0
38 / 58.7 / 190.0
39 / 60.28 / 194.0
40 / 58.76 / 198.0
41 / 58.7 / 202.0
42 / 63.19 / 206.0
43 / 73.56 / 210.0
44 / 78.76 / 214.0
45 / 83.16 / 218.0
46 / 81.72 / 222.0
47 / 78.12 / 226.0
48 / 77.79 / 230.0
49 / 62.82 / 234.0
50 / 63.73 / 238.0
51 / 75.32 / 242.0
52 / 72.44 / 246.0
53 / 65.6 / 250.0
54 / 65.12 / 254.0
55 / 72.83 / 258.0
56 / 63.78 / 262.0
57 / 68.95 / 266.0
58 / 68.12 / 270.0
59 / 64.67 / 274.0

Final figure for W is 1.2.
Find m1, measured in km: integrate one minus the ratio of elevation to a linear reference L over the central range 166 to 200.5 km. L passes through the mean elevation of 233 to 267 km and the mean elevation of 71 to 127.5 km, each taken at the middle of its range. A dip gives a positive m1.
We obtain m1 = 2.55 km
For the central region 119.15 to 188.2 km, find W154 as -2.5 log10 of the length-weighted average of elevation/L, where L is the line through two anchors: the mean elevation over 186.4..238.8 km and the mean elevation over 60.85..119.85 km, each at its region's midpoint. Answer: 0.02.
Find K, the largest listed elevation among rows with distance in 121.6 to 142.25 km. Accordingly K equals 67.92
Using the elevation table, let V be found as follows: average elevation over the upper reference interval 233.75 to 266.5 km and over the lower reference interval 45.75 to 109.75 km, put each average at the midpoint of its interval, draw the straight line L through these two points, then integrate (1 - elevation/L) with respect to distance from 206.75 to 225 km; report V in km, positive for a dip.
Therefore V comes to -3.16 km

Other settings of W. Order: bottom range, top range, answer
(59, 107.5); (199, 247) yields 1.19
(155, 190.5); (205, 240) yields 1.20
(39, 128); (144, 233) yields 1.12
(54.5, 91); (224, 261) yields 1.16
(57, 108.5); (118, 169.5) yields 1.07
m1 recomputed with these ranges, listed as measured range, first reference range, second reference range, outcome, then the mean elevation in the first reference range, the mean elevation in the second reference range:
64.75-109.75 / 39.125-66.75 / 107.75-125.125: -0.32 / 61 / 58.9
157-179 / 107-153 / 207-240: 2.17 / 63.2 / 74.6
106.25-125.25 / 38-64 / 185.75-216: 1.04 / 61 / 64.2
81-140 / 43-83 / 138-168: 3.68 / 60.7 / 67.6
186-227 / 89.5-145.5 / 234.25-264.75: -1.82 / 61.2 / 68.1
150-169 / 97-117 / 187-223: -0.74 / 59.7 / 67.9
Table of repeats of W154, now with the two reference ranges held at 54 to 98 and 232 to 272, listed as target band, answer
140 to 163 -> -0.10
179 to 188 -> 0.07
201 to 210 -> 0.03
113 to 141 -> 0.03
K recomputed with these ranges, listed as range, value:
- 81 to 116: 62.95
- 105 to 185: 74.06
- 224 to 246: 78.12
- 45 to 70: 63.23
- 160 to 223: 83.16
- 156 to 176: 71.2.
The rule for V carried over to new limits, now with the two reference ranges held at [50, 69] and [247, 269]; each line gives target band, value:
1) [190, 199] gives 0.84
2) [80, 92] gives 0.33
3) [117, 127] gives 0.44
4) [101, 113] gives 0.47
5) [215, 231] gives -3.32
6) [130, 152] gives -0.90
